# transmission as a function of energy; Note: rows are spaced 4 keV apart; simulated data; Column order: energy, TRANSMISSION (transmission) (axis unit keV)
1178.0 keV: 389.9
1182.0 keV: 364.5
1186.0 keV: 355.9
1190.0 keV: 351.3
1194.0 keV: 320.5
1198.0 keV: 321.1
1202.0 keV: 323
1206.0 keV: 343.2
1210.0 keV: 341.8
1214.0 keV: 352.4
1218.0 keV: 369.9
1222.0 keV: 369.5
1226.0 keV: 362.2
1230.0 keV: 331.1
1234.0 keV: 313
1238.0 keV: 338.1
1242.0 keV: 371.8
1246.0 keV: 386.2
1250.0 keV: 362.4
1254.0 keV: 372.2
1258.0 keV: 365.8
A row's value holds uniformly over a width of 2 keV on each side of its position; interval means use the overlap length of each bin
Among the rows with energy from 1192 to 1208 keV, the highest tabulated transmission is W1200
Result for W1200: 343.2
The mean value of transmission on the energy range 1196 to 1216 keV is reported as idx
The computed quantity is 336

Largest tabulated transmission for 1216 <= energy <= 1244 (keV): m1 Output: 371.8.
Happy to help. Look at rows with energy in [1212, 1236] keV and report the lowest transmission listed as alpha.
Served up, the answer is 313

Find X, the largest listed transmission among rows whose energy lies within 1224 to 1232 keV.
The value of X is 362.2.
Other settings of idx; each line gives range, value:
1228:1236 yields 322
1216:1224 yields 370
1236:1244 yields 355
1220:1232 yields 354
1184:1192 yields 354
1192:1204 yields 322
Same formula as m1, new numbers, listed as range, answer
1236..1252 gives 386.2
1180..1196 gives 364.5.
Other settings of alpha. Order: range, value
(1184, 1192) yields 351.3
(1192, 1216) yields 320.5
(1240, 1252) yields 362.4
